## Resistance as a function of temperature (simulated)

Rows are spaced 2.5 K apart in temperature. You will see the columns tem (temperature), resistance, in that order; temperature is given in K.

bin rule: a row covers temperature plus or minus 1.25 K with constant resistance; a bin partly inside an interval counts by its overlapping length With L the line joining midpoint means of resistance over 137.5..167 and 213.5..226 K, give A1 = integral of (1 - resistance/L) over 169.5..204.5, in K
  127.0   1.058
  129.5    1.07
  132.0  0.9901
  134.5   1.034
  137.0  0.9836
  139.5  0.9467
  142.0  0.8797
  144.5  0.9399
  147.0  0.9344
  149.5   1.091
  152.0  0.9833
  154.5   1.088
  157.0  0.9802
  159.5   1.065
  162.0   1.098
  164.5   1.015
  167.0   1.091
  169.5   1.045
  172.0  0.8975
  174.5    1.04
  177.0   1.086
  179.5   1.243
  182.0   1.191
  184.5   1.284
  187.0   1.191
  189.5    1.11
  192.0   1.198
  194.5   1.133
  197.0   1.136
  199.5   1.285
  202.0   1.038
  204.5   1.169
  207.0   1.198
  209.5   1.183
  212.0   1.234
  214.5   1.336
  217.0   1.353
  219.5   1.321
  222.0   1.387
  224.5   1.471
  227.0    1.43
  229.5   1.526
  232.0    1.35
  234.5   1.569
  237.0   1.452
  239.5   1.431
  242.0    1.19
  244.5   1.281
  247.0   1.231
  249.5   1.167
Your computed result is 1.7 K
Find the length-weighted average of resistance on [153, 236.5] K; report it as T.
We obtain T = 1.21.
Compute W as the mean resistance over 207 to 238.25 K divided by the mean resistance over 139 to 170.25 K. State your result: 1.36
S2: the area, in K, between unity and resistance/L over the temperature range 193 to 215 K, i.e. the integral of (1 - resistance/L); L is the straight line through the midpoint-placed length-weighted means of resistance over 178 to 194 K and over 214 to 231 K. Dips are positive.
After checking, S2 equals 1.9 K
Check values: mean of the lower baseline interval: 1.2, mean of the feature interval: 1.19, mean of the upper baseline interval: 1.41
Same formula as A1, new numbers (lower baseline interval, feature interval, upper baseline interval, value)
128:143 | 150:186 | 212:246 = 1.5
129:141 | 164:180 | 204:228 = 1.2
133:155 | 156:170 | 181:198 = 0.2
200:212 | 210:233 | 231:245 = -1.8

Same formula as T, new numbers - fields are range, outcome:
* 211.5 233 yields 1.38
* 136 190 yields 1.05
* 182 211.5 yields 1.18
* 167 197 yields 1.13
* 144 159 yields 1.01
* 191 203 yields 1.16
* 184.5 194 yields 1.18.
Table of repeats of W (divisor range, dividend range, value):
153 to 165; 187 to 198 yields 1.09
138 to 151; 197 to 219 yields 1.27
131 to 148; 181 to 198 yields 1.23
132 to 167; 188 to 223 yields 1.21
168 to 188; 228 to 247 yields 1.24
